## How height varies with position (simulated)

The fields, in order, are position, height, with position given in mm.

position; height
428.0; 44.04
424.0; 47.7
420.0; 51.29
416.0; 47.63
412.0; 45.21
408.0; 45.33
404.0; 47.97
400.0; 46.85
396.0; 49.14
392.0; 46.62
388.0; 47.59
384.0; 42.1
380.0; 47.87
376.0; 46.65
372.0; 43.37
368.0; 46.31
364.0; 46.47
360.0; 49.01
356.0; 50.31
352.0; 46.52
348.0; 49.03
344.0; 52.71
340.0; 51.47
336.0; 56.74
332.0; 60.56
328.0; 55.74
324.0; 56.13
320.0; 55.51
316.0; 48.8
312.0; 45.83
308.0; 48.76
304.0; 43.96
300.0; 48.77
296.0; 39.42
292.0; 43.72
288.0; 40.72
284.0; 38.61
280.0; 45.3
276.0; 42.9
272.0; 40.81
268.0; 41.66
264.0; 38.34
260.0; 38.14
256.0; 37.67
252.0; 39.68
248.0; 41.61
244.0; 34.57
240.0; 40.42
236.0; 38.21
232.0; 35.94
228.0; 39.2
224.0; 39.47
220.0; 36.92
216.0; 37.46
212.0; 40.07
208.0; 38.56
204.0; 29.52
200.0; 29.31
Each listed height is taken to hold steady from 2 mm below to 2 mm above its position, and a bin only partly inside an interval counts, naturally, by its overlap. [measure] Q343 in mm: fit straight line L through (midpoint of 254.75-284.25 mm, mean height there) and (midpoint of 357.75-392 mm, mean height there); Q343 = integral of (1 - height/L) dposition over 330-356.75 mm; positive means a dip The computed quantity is -4.8 mm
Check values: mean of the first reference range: 40.6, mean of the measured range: 52.6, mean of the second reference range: 46.2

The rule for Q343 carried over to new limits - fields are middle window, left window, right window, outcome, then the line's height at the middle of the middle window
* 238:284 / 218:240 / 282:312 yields 0.79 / 40.7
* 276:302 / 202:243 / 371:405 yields -1.04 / 41.1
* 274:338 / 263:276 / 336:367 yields -4.66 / 44.8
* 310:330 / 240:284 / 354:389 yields -4.08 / 43.5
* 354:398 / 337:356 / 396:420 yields 1.77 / 48.8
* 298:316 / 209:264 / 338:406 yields -1.59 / 43.2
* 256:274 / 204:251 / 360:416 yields 0.22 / 40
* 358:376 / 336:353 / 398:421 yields 1.20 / 49.6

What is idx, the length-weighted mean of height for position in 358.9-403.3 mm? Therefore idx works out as 46.5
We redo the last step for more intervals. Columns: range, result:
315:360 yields 53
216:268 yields 38.4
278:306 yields 42.9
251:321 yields 43.1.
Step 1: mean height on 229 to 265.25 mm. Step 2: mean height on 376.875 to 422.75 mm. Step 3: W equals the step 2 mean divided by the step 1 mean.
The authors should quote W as 1.23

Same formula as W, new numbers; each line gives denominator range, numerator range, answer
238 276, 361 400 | 1.18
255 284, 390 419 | 1.16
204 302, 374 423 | 1.18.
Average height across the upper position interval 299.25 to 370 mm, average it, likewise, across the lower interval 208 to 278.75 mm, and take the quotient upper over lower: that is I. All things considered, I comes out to 1.30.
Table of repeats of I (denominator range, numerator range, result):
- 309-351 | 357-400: 0.88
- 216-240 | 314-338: 1.46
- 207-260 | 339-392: 1.24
